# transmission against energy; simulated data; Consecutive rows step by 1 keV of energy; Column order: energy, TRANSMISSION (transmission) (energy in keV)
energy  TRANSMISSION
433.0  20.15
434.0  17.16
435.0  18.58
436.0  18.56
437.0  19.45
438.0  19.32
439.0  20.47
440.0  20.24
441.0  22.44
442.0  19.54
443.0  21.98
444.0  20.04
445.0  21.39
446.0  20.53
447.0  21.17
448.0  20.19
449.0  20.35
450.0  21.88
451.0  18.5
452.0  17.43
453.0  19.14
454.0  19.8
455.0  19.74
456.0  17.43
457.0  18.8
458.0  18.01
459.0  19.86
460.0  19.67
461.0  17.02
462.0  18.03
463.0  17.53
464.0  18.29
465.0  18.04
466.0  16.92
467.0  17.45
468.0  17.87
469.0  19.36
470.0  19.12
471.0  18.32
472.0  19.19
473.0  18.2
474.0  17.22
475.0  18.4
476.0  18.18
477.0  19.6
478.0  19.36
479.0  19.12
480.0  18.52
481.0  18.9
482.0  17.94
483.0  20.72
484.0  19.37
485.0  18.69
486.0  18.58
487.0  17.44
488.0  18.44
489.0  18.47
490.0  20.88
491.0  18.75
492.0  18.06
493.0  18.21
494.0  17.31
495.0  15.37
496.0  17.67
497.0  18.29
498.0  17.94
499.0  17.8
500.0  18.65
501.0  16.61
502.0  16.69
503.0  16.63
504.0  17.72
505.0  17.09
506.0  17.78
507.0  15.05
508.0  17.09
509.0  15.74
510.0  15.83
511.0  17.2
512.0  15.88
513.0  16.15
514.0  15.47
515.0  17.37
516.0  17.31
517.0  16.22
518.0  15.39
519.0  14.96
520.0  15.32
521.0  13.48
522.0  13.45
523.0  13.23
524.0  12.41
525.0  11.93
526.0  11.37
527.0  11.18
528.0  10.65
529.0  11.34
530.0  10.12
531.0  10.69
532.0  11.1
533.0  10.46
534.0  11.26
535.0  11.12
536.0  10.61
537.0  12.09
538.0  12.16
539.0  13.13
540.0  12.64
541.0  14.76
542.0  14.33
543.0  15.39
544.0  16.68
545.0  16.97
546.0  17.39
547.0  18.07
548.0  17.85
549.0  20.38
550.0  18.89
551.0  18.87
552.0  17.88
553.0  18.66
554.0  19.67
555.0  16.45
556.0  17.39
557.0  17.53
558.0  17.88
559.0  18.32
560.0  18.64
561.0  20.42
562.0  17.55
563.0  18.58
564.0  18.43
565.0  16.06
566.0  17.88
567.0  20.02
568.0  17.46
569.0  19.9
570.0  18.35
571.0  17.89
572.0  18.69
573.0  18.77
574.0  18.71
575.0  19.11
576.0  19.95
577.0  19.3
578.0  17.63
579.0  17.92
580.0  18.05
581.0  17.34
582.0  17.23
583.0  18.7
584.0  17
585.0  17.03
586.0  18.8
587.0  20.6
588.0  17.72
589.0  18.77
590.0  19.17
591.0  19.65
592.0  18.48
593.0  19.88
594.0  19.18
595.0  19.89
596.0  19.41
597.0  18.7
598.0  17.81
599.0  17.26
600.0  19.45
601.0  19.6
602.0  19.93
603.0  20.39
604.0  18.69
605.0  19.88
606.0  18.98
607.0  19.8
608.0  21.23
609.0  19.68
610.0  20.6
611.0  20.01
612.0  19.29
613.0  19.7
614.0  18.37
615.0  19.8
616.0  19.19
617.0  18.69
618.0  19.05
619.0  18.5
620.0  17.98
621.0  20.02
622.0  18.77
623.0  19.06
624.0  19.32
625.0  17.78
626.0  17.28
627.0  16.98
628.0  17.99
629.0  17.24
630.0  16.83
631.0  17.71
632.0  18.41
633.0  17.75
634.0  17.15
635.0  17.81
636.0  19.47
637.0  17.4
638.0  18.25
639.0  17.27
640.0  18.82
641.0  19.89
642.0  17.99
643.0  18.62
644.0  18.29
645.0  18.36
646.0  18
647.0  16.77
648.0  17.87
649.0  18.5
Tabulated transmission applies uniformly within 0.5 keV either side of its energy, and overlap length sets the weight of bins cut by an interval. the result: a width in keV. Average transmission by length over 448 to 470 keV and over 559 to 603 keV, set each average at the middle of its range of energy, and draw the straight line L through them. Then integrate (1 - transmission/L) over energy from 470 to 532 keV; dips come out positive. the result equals 7.0 keV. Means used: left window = 18.7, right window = 18.6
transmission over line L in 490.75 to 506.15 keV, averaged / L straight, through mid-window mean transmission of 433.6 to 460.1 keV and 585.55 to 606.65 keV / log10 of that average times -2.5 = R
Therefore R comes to 0.118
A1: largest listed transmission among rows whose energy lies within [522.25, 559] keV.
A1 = 20.38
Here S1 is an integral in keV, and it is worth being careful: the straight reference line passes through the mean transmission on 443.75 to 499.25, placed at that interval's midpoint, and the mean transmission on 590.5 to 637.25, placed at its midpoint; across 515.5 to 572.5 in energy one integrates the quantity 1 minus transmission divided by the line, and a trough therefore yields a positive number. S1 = 9.8 keV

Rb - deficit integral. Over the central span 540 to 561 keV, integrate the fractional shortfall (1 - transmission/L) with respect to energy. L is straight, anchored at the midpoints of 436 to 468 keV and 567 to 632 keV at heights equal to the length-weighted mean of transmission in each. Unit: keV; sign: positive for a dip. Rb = 1.6 keV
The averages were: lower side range 19.3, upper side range 18.8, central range 17.5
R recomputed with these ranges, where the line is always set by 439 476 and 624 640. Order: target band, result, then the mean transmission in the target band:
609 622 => -0.08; 19.3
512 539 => 0.39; 13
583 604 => -0.05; 18.9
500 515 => 0.13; 16.6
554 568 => 0.01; 18.1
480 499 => 0.03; 18.4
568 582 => -0.02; 18.5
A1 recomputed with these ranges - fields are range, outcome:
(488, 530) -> 20.88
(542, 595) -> 20.6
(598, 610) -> 21.23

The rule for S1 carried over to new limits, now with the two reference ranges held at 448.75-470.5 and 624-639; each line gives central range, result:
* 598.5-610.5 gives -1.2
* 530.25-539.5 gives 3.5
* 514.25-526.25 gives 2.5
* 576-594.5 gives -0.5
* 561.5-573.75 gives -0.2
